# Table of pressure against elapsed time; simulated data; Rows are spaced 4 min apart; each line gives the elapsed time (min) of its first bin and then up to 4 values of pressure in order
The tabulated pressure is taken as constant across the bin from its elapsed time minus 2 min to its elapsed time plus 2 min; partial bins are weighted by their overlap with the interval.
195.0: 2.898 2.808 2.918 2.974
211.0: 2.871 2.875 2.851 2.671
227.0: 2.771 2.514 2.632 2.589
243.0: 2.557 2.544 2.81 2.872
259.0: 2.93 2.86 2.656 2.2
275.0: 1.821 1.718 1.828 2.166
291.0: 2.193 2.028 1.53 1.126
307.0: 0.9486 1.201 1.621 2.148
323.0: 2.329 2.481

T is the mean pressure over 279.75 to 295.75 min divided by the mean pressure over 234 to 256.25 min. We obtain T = 0.76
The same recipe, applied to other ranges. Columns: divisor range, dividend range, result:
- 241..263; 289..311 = 0.56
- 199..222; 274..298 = 0.68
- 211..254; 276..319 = 0.62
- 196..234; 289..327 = 0.61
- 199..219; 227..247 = 0.90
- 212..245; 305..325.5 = 0.62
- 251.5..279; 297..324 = 0.61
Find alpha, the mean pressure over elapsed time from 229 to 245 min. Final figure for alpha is 2.57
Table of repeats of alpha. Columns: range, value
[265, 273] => 2.43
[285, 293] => 2.18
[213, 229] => 2.79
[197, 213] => 2.89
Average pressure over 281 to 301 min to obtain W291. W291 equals 1.95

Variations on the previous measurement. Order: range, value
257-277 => 2.49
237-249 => 2.56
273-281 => 1.77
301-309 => 1.04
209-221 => 2.87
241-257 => 2.7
